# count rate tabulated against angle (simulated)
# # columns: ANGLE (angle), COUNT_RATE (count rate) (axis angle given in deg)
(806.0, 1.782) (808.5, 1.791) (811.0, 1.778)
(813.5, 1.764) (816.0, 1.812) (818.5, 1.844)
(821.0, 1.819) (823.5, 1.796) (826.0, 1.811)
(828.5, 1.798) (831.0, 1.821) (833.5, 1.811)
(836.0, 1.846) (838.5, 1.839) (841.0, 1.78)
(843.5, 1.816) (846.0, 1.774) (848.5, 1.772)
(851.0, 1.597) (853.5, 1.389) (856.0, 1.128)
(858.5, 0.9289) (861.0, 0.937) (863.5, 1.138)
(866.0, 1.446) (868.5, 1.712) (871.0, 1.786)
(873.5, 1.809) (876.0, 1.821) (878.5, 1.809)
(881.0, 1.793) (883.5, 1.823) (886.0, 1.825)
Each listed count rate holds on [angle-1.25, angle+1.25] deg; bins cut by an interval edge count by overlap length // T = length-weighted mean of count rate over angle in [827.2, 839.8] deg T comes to 1.82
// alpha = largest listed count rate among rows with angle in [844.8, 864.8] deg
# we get 1.774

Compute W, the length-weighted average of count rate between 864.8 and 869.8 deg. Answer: 1.58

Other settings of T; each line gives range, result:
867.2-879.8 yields 1.79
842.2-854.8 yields 1.67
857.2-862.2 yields 0.935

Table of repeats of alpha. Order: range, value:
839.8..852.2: 1.816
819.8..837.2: 1.846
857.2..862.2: 0.937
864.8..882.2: 1.821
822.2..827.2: 1.811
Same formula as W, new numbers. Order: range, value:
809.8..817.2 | 1.78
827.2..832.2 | 1.81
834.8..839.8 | 1.84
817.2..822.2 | 1.83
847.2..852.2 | 1.69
